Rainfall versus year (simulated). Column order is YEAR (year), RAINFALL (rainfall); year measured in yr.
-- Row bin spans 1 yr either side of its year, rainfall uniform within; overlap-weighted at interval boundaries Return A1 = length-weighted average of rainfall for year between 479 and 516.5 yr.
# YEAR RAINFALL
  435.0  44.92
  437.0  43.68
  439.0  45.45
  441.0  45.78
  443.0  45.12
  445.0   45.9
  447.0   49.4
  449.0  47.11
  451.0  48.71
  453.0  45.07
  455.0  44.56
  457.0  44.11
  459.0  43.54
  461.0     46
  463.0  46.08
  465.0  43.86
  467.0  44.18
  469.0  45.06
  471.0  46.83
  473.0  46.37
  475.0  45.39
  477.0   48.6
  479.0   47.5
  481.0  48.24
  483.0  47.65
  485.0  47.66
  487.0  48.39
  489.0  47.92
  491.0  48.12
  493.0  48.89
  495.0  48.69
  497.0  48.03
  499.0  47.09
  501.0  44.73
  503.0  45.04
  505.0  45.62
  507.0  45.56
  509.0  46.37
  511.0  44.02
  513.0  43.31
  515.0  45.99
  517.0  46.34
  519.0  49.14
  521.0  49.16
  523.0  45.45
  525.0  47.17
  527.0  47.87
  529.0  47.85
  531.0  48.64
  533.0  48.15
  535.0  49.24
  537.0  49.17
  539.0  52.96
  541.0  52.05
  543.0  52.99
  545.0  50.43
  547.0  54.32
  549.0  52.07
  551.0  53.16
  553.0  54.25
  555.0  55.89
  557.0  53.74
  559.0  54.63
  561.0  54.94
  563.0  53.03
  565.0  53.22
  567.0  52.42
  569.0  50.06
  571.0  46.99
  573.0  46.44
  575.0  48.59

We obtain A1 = 46.8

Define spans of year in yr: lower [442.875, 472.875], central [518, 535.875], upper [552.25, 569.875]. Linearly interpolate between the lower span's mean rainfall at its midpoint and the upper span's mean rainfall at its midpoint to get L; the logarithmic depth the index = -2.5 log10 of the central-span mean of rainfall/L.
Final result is 0.06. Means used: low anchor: 45.7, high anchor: 53.6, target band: 48.1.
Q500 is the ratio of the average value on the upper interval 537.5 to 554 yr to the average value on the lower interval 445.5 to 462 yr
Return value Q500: 1.14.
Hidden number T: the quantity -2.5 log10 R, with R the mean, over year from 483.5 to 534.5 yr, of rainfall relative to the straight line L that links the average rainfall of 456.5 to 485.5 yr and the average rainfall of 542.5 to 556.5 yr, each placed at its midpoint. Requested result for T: 0.06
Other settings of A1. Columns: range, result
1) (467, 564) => 48.8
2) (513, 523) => 47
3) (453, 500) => 46.6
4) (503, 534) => 46.7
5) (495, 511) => 46.1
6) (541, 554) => 52.8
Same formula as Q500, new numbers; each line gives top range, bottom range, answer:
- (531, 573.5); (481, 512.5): 1.11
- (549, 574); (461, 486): 1.13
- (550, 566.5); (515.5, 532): 1.13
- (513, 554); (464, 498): 1.05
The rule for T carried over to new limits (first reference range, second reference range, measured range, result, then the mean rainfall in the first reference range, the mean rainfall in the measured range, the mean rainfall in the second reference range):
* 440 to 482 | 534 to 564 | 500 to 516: 0.106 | 46.1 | 45.1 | 52.9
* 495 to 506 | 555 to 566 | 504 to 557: 0.023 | 46.3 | 49.2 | 54.1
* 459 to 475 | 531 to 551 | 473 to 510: 0.002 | 45.4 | 47.2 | 51.2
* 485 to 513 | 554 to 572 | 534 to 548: -0.019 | 46.7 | 51.6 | 52.8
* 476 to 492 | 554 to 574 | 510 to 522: 0.076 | 48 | 46.3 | 52.1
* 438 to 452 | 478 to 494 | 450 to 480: 0.039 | 46.8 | 45.7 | 48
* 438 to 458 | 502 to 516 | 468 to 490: -0.038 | 46.1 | 47.2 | 45.1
